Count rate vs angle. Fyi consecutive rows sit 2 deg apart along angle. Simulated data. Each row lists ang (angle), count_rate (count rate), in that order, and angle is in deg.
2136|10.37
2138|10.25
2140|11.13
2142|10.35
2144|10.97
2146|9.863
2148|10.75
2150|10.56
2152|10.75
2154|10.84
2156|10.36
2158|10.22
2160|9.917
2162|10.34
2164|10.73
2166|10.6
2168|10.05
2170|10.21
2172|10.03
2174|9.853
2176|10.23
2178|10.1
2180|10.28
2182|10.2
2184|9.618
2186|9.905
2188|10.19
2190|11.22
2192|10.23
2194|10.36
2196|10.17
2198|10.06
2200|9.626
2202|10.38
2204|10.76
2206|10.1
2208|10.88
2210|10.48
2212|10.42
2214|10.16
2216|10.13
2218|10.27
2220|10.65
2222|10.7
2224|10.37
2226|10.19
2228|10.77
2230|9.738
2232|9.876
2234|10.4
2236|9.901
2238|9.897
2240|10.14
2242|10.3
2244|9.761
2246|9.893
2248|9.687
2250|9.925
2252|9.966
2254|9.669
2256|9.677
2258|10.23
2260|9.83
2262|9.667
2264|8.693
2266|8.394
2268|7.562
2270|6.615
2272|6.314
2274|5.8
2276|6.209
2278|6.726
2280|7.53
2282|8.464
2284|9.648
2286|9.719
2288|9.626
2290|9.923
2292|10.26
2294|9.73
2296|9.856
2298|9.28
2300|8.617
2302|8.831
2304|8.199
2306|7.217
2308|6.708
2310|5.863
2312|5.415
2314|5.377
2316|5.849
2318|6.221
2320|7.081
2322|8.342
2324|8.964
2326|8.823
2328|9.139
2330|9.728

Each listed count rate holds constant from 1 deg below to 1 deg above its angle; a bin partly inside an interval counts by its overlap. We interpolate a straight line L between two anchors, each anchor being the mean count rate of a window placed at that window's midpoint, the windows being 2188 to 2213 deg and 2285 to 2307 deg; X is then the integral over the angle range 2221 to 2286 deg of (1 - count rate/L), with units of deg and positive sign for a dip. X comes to 4.0 deg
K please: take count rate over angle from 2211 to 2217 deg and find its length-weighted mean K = 10.2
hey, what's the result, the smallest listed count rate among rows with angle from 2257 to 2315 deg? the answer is 5.377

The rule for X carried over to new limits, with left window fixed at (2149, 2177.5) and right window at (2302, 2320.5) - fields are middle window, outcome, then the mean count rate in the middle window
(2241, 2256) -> -3.17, 9.87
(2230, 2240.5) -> -1.88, 10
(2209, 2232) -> -3.81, 10.3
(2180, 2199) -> -1.11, 10.2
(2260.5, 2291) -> -2.67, 8.09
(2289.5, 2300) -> -4.09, 9.69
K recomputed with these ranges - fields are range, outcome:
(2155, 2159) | 10.3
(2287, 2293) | 9.94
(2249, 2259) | 9.89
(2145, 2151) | 10.4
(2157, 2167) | 10.4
